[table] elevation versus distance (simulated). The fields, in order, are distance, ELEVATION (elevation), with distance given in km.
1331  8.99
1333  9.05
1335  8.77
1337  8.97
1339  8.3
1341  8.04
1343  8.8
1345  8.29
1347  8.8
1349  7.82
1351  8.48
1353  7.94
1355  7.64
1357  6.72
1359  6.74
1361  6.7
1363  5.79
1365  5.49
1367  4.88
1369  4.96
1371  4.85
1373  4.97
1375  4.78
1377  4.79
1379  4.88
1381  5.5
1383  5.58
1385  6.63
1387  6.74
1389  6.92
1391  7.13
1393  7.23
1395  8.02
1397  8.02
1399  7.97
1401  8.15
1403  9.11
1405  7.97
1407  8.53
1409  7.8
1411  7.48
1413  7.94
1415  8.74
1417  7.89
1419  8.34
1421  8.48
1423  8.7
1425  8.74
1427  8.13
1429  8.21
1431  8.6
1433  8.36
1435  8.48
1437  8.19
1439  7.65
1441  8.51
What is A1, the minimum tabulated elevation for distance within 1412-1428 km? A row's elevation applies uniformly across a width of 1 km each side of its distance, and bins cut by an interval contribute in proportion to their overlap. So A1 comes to 7.89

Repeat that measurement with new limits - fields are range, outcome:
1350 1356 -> 7.64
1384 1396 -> 6.63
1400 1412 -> 7.48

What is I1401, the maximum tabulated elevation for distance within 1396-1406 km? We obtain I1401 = 9.11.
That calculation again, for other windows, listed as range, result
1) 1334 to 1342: 8.97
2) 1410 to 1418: 8.74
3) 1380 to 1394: 7.23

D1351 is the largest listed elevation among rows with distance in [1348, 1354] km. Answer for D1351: 8.48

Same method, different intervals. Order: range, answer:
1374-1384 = 5.58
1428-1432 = 8.6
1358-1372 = 6.74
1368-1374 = 4.97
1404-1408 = 8.53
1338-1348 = 8.8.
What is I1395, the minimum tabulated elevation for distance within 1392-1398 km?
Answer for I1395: 7.23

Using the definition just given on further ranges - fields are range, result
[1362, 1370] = 4.88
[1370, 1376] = 4.78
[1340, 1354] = 7.82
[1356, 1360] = 6.72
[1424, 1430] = 8.13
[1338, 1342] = 8.04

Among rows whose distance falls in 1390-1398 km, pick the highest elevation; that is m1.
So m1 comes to 8.02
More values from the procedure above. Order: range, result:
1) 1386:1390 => 6.92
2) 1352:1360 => 7.94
